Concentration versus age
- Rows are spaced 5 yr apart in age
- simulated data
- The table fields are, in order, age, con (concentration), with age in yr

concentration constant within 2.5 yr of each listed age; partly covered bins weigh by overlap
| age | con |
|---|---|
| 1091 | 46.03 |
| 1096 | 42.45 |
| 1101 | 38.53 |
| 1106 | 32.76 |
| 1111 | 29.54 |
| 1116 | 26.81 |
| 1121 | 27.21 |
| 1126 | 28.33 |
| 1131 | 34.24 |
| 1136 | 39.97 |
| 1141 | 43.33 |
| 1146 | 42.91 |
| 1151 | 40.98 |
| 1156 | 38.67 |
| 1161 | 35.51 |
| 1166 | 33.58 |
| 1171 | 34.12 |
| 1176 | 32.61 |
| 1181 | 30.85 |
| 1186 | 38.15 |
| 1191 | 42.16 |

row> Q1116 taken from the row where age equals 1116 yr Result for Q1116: 26.81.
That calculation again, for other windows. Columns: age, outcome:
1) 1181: 30.85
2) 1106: 32.76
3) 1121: 27.21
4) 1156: 38.67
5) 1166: 33.58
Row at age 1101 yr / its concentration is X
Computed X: 38.53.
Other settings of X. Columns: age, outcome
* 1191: 42.16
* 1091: 46.03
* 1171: 34.12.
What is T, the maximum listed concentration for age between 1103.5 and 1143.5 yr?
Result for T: 43.33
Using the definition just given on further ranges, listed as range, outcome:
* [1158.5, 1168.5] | 35.51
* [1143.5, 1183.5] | 42.91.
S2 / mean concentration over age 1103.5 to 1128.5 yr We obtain 28.9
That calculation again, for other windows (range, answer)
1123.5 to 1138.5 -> 34.2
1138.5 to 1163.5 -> 40.3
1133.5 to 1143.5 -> 41.6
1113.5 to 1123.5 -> 27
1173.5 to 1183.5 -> 31.7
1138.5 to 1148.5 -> 43.1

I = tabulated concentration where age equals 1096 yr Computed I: 42.45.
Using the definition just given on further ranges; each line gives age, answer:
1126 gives 28.33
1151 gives 40.98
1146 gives 42.91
